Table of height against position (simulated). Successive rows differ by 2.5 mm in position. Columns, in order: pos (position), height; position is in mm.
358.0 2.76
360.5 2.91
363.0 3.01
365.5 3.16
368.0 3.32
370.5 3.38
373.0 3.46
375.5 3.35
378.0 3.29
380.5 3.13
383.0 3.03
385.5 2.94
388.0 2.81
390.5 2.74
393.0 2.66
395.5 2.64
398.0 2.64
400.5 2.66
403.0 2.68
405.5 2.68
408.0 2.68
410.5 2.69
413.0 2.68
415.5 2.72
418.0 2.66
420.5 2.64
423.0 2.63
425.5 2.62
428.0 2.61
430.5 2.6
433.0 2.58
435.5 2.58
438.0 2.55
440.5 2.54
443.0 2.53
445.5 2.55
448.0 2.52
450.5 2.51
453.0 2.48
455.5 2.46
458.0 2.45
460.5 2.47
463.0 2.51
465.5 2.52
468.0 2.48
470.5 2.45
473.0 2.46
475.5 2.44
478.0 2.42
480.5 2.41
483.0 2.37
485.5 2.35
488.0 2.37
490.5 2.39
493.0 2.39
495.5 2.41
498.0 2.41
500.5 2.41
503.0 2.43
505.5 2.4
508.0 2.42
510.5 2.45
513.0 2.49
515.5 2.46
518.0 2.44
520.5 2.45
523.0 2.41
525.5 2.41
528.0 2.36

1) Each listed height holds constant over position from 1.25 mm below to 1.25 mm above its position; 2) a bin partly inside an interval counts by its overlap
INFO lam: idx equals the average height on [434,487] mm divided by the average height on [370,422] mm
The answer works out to 0.9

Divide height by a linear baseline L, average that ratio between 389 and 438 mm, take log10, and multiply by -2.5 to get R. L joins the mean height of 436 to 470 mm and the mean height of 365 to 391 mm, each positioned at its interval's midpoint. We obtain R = 0.077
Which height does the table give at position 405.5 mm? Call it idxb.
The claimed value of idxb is 2.68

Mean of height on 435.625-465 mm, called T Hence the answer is 2.51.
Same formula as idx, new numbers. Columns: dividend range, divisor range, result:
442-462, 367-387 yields 0.77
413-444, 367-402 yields 0.87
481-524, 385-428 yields 0.90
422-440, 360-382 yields 0.80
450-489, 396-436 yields 0.92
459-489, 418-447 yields 0.94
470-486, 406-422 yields 0.90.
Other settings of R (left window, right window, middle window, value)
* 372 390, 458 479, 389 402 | 0.131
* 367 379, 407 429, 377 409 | 0.089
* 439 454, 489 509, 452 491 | 0.012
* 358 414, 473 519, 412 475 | 0.046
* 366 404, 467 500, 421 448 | 0.049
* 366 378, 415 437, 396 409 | 0.106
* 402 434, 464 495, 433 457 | 0.010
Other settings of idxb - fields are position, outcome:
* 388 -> 2.81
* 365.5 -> 3.16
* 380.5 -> 3.13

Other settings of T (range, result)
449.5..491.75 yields 2.44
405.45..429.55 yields 2.66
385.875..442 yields 2.65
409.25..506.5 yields 2.51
